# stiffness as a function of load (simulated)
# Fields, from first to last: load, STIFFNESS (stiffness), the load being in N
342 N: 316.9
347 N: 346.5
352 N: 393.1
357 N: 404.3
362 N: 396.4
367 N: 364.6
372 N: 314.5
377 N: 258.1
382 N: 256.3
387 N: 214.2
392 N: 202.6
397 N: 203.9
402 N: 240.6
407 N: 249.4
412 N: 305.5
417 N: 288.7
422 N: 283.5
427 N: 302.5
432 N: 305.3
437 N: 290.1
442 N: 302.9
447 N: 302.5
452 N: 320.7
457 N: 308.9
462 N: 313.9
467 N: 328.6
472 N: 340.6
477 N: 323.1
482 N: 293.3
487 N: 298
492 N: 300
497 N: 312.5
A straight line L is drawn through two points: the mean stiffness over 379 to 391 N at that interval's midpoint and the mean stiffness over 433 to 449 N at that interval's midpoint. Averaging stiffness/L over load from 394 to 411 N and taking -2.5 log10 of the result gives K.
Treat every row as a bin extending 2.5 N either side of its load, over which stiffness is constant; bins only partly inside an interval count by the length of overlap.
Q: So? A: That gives 0.07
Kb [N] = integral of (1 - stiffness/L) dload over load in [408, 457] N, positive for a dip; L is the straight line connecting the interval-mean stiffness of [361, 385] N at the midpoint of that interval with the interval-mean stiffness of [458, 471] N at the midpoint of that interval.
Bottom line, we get 2.9 N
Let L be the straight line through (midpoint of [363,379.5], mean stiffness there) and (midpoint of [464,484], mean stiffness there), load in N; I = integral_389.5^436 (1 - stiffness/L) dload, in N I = 8.0 N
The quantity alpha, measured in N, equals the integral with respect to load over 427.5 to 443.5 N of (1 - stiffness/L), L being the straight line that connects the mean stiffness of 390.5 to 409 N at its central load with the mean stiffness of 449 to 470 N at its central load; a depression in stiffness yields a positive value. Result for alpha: -1.1 N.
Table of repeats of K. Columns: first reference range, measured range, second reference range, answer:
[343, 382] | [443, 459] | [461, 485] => 0.05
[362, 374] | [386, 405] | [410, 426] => 0.42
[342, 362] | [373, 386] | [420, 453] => 0.33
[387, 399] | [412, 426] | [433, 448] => -0.14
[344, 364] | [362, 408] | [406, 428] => 0.27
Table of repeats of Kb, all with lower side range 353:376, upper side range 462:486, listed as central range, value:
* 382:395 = 5.0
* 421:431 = 1.3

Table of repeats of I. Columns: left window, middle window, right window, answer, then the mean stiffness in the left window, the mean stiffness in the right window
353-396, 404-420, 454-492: 1.37 N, 301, 314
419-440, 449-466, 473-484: -0.54 N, 295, 313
